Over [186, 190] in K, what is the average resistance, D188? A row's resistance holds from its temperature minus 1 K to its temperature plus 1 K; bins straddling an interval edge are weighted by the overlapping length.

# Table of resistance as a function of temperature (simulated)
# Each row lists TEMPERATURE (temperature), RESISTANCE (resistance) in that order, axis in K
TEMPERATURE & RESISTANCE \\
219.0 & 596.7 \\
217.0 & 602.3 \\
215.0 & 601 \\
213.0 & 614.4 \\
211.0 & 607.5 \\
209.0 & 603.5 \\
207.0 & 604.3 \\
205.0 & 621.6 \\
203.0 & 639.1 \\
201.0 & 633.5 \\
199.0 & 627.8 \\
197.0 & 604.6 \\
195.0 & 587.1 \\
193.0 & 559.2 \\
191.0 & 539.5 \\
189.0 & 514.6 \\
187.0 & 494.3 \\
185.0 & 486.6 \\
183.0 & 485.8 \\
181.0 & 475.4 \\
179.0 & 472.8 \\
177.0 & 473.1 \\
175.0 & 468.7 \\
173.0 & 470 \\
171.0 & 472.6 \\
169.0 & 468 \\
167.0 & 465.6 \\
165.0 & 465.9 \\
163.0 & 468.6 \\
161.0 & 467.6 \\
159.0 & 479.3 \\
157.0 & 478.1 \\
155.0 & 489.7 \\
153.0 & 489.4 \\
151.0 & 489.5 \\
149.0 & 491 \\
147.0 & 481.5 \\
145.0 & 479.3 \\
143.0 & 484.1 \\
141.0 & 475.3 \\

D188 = 504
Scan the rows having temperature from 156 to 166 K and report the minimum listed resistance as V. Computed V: 465.9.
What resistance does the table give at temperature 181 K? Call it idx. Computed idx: 475.4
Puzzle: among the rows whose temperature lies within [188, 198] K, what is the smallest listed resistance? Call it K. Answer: 514.6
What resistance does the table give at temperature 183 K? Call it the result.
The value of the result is 485.8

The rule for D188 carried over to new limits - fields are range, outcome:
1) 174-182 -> 472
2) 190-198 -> 573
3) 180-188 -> 486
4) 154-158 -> 484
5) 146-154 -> 488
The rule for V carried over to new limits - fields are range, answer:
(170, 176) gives 468.7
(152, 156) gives 489.4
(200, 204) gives 633.5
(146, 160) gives 478.1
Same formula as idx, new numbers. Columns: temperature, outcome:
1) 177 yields 473.1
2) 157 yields 478.1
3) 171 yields 472.6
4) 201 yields 633.5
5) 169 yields 468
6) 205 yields 621.6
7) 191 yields 539.5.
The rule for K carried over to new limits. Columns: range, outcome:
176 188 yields 472.8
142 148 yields 479.3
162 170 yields 465.6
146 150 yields 481.5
